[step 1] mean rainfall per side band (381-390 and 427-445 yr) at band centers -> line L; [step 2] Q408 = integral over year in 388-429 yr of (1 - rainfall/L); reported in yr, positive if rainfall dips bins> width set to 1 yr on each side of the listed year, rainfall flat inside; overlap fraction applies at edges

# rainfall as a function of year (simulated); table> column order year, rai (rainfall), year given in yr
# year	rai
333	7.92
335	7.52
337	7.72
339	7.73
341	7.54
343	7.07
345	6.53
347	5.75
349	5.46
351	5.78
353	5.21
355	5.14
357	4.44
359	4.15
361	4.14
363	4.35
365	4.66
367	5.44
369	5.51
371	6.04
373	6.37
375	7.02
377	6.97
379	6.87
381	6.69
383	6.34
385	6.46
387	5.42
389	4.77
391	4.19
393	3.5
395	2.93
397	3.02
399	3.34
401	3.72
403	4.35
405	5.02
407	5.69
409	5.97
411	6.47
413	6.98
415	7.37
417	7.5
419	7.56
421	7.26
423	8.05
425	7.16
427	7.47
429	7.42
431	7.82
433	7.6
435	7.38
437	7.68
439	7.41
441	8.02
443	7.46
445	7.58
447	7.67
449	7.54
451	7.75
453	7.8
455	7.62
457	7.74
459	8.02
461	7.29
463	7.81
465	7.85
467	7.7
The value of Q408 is 6.5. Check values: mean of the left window 5.85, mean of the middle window 5.66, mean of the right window 7.59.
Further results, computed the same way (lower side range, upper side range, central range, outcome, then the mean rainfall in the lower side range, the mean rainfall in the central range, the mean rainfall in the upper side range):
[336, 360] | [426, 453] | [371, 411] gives 8.9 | 6.04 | 5.24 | 7.61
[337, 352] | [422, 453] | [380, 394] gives 3.4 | 6.63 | 5.34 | 7.61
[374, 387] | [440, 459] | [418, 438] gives -0.5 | 6.62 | 7.54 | 7.7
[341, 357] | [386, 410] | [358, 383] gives -2.8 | 5.87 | 5.71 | 4.33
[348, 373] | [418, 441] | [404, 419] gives 0.9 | 5.08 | 6.5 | 7.55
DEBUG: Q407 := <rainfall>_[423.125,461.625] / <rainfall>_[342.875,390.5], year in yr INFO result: 1.35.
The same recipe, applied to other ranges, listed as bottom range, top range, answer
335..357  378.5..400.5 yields 0.75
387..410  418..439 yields 1.76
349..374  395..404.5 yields 0.71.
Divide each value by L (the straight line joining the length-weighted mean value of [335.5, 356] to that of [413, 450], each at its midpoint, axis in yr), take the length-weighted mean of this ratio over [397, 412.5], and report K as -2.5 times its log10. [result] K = 0.42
